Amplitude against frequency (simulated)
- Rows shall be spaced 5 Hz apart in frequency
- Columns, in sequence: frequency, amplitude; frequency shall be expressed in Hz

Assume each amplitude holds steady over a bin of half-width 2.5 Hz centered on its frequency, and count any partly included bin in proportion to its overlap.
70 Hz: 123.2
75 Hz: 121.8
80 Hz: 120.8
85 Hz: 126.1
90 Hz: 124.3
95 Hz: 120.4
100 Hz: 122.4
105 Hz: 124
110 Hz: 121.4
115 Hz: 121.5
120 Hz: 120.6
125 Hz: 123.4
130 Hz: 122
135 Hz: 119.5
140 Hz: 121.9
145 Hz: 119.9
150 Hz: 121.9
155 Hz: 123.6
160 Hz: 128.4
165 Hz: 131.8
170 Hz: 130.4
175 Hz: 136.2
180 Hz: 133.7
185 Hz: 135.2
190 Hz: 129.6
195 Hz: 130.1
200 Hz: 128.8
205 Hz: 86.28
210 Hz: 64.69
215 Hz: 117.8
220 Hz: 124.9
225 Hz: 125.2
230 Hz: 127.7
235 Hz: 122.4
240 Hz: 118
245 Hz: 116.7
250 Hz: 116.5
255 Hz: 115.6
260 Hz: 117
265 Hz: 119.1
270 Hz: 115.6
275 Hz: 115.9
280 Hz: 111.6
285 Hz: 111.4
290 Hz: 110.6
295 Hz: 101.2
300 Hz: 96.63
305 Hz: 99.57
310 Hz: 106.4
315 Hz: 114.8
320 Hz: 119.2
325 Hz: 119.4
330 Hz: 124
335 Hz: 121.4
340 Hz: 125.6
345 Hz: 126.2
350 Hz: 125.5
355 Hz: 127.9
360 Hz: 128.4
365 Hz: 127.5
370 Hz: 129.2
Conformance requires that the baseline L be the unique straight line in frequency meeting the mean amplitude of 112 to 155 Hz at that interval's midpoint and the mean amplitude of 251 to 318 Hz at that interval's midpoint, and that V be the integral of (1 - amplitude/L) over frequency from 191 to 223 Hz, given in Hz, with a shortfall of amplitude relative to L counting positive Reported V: 1.7 Hz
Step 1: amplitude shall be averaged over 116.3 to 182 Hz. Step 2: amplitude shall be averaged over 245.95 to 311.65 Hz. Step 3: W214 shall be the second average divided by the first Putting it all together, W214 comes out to 0.9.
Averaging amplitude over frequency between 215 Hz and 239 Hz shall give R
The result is 124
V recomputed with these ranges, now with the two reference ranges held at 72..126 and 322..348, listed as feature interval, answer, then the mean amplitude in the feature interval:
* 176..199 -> -1.8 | 132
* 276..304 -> 3.8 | 106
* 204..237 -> 3.3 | 111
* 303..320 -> 2.0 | 109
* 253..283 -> 1.8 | 116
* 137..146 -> 0.1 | 121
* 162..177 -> -1.2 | 133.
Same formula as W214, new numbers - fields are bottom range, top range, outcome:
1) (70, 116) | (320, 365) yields 1.02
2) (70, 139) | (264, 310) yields 0.89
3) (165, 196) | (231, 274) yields 0.89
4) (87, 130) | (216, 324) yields 0.94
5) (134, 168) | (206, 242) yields 0.91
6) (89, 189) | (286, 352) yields 0.91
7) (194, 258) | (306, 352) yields 1.04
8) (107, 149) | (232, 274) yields 0.97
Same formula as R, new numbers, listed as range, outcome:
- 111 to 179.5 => 125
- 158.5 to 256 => 121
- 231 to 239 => 123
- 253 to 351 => 115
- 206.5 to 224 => 103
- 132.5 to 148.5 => 121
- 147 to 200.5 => 130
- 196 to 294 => 114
